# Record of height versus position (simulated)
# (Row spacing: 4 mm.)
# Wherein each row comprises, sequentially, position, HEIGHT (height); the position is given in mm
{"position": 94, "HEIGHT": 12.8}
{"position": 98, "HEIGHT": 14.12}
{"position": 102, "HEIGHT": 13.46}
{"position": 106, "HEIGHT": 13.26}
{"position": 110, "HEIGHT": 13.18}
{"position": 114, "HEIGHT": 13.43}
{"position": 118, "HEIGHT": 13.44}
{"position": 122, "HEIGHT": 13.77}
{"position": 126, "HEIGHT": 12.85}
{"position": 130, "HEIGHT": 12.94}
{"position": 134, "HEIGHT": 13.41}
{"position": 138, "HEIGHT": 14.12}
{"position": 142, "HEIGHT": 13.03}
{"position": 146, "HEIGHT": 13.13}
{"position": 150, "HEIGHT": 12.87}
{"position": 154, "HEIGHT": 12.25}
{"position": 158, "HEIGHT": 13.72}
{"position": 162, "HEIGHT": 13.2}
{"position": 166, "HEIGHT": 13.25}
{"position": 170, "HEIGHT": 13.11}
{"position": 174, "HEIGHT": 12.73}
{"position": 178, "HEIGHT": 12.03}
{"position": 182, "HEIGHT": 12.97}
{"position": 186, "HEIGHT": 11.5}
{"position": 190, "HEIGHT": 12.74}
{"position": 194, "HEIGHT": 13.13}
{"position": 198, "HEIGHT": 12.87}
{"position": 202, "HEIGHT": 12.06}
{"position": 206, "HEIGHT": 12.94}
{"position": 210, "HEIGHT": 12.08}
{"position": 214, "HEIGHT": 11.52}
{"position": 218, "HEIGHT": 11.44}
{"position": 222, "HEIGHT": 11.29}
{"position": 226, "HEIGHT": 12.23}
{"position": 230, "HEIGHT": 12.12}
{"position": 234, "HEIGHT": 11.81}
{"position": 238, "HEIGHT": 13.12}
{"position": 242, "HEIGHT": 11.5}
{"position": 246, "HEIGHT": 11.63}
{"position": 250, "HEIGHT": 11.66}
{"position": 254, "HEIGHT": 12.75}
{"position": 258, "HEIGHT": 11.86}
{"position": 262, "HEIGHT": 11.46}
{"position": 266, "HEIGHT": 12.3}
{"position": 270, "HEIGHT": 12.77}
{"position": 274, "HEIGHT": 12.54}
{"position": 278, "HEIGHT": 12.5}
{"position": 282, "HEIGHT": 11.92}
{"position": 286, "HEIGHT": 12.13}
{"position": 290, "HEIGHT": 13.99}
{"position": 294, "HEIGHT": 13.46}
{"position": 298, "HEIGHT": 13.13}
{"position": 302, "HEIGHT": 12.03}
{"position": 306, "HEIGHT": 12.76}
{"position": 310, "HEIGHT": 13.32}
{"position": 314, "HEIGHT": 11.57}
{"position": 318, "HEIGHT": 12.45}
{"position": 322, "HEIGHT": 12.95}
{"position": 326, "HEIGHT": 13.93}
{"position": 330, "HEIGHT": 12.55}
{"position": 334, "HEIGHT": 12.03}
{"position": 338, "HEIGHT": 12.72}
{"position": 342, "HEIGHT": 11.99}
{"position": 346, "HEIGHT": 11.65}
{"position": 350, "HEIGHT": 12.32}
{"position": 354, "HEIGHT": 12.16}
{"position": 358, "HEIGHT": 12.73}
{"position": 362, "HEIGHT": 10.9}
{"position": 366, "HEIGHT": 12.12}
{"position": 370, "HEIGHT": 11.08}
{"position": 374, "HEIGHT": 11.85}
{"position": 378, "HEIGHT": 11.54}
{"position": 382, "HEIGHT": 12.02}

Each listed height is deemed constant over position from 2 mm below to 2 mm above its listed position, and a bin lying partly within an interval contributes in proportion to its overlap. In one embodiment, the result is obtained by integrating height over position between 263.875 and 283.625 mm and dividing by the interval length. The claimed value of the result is 12.4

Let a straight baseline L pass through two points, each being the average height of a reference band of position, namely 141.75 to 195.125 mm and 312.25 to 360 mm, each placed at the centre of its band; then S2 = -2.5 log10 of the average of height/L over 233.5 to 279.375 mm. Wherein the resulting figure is 0.04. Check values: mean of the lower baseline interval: 12.8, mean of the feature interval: 12.2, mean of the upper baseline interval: 12.4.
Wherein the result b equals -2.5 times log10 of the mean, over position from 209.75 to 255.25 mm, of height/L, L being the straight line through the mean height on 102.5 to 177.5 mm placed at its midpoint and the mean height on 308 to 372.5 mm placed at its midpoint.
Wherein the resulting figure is 0.08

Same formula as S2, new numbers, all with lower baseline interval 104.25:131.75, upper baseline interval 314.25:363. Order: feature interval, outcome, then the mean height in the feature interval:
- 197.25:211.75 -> 0.04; 12.5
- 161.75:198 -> 0.02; 12.7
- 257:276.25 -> 0.04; 12.2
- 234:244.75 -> 0.05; 12.2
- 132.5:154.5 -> 0.00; 13.2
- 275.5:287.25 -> 0.03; 12.2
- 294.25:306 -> -0.02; 12.7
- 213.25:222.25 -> 0.13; 11.4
